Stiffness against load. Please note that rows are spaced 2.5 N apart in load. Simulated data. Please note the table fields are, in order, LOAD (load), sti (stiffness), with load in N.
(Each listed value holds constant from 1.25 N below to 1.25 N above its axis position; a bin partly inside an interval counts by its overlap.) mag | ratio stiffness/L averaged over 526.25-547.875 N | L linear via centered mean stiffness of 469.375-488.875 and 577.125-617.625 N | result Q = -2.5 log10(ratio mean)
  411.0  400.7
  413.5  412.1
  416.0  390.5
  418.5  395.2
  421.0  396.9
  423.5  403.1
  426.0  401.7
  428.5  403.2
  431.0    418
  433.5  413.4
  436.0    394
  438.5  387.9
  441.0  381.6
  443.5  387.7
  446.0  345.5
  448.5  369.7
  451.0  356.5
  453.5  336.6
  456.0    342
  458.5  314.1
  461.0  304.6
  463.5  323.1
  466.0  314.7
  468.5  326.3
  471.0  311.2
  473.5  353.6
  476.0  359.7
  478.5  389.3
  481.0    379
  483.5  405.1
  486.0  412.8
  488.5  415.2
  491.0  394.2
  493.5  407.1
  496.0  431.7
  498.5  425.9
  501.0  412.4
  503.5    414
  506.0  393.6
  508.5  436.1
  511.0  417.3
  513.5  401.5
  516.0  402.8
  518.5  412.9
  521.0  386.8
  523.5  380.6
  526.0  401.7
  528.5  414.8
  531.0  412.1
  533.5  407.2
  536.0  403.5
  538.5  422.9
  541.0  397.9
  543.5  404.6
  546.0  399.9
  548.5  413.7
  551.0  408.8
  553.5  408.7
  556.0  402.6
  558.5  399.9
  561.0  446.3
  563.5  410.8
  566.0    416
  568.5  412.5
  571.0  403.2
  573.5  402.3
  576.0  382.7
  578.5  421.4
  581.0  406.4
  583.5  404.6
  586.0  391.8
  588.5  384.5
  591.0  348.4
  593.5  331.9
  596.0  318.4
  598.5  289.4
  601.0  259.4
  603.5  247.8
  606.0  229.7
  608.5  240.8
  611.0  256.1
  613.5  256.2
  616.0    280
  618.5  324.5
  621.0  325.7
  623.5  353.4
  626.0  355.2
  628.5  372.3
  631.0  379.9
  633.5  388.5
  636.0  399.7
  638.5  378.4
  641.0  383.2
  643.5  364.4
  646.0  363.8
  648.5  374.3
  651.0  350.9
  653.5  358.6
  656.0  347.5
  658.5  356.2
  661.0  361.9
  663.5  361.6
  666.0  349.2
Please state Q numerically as -0.18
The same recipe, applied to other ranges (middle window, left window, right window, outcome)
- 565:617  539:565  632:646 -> 0.18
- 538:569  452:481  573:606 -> -0.19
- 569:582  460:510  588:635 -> -0.21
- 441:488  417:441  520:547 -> 0.14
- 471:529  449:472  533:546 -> -0.09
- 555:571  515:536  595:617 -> -0.22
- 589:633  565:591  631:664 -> 0.25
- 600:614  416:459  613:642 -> 0.39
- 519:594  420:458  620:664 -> -0.08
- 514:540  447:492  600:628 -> -0.23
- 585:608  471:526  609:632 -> 0.09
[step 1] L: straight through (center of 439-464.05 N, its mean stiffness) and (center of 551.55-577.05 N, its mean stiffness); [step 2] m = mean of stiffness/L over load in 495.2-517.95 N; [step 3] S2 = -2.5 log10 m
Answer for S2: -0.10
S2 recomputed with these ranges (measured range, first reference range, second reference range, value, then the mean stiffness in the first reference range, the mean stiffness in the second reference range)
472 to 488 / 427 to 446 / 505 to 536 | 0.046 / 395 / 406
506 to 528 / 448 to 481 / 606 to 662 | -0.189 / 339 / 342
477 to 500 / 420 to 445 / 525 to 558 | -0.009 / 398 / 407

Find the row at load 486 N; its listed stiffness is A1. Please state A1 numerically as 412.8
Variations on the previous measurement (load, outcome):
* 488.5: 415.2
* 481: 379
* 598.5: 289.4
